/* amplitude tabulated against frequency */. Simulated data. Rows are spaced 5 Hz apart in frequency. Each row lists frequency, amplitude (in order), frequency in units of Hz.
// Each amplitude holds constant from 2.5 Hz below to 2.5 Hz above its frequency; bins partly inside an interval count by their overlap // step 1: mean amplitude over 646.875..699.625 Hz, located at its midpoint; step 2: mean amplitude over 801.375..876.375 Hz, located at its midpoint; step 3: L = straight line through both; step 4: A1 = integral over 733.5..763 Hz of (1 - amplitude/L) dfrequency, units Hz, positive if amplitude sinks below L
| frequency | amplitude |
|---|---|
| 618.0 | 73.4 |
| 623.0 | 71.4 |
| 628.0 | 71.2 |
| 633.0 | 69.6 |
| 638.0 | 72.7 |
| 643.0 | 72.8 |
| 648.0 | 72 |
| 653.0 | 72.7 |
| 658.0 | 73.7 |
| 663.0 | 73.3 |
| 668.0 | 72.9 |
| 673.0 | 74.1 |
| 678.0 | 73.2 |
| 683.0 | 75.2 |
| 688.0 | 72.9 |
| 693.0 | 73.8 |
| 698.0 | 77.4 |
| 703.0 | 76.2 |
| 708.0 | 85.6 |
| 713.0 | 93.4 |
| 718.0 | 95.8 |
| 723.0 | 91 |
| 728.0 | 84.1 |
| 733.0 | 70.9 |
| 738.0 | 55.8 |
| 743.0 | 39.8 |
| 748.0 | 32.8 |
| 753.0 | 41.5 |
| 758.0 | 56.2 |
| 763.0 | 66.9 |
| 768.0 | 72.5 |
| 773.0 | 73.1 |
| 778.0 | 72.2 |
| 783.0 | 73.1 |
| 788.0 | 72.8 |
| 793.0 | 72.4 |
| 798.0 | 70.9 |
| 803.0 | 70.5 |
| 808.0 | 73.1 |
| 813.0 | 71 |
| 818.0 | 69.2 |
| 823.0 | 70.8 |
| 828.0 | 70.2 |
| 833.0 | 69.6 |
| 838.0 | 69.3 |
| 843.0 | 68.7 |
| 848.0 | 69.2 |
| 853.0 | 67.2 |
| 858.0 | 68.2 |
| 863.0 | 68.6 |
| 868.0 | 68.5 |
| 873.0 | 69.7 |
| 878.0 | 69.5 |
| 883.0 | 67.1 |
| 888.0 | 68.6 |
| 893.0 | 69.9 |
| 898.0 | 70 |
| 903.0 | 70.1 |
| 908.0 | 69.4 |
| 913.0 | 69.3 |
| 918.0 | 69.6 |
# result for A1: 9.5 Hz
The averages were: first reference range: 73.7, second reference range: 69.6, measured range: 48.8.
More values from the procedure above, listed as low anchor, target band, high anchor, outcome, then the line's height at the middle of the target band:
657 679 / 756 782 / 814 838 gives 0.9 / 71.2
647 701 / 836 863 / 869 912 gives 0.6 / 70.1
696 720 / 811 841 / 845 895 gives 1.3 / 73.3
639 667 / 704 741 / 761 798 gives -4.7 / 72.3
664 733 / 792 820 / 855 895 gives 0.7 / 73.1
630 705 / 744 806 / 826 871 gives 5.8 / 70.7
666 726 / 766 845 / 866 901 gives 2.7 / 73.7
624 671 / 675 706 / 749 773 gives -3.5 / 67.3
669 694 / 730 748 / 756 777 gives 4.3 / 69.7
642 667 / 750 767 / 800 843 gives 3.7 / 71.3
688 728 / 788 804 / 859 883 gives 0.9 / 75.8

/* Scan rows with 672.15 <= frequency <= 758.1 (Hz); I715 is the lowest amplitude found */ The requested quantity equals 32.8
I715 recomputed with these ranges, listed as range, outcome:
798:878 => 67.2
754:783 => 56.2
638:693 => 72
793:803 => 70.5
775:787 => 72.2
